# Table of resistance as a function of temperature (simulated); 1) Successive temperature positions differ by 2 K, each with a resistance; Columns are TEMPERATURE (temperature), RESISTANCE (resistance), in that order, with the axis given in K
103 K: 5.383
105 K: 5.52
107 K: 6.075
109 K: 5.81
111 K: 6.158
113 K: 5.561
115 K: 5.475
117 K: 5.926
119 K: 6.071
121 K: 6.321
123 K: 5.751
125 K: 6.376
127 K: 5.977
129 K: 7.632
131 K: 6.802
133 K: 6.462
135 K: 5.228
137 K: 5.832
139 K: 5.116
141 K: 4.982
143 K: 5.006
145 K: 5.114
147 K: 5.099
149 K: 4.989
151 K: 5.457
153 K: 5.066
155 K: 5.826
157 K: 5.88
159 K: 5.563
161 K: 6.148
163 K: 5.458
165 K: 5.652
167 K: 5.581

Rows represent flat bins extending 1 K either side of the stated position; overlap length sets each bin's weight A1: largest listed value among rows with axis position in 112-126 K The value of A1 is 6.376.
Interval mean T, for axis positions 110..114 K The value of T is 5.86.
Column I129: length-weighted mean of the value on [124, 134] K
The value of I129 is 6.65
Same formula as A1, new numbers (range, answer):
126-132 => 7.632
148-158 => 5.88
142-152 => 5.457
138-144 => 5.116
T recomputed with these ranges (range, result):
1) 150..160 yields 5.56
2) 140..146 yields 5.03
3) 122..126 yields 6.06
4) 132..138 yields 5.84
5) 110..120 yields 5.84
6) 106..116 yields 5.82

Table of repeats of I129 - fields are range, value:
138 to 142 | 5.05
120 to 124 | 6.04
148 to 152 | 5.22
